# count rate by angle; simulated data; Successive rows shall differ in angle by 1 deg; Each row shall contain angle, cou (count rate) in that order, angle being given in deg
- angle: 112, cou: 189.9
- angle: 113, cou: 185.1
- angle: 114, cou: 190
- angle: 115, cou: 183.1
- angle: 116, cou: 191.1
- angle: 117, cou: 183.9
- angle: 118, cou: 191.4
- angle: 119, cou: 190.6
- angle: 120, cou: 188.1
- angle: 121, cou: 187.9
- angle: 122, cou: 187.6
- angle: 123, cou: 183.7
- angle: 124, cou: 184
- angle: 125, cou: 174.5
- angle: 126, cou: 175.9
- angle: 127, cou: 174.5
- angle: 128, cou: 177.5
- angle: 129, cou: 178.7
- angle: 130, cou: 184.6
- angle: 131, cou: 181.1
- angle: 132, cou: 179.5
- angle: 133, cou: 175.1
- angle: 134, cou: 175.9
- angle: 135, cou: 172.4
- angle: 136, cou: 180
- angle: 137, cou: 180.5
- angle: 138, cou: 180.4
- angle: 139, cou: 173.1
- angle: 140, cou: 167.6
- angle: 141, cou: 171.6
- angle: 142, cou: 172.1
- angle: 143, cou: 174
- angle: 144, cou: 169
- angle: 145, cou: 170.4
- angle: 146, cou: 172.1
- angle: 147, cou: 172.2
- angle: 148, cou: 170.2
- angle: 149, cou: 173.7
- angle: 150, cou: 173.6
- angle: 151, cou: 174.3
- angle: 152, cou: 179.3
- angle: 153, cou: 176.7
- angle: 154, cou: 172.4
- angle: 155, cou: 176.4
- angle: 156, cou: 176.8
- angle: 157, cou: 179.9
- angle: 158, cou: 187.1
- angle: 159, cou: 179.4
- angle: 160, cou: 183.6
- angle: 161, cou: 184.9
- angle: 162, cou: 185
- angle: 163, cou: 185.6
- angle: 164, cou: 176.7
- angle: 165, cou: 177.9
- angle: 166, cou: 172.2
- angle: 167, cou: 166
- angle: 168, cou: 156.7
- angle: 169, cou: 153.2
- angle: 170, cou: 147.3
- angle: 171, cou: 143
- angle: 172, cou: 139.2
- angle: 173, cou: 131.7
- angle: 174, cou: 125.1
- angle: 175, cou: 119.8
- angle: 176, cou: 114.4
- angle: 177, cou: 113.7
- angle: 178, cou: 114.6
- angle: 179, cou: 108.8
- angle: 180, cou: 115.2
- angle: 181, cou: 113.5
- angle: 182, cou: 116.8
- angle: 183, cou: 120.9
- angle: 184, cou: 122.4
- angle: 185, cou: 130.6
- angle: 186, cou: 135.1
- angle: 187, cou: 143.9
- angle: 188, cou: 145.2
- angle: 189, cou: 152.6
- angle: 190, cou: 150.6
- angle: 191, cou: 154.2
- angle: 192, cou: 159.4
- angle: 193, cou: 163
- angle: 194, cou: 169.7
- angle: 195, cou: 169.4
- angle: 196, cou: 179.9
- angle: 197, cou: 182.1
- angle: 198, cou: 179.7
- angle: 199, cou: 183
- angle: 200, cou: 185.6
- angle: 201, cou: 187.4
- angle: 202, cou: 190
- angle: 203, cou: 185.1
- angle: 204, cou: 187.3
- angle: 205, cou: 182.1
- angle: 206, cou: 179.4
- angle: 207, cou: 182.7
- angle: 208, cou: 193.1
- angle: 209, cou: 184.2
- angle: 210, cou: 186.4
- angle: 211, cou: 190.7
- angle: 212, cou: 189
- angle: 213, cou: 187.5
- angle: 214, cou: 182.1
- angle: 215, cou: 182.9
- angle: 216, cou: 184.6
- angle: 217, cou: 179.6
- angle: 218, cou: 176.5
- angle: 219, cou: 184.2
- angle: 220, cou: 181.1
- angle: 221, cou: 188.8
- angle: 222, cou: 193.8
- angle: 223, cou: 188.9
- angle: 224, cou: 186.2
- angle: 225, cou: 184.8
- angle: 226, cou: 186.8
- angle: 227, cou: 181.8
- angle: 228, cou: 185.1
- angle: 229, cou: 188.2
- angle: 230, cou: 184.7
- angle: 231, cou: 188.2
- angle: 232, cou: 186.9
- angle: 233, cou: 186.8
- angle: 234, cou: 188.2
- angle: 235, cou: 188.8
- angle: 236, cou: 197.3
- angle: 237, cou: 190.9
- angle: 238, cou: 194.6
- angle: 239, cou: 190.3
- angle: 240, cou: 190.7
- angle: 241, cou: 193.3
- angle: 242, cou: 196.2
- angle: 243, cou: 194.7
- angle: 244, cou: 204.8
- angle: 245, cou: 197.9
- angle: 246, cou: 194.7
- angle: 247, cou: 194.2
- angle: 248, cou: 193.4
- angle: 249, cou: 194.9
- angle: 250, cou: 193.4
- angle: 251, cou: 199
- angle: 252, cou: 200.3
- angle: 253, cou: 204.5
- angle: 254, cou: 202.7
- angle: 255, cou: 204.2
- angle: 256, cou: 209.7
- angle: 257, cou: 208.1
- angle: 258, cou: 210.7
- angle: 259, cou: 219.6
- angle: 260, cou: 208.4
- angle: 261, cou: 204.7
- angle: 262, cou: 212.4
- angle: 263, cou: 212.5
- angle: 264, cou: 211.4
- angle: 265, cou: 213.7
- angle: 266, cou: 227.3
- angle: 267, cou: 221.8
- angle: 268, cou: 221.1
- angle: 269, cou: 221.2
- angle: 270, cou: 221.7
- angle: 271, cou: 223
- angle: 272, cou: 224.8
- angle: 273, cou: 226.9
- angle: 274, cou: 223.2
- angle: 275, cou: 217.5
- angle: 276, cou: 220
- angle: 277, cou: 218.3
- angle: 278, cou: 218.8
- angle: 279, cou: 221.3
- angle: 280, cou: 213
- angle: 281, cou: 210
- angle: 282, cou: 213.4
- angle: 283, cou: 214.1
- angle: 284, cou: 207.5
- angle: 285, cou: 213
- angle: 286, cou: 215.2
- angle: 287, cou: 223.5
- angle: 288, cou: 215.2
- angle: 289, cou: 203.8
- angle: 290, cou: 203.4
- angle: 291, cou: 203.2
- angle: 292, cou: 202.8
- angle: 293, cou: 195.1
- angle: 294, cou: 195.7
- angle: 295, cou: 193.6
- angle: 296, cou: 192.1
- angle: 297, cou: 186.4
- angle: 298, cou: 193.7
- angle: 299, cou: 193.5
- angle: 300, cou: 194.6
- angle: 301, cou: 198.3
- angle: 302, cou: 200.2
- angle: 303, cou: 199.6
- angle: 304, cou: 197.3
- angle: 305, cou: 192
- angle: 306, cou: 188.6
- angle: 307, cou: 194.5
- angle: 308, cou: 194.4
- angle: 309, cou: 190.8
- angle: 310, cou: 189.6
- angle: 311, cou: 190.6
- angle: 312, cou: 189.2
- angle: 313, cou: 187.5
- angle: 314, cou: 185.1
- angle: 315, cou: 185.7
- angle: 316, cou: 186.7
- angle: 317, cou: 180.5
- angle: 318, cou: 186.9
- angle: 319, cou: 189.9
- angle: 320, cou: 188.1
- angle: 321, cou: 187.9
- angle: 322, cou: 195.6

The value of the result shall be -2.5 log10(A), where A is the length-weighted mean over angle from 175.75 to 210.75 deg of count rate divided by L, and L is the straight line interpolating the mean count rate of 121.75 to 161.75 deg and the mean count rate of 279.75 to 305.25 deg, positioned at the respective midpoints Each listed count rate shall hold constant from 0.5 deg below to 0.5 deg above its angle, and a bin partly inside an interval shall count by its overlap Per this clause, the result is 0.183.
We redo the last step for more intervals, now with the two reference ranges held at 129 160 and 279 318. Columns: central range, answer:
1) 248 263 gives -0.071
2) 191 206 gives 0.035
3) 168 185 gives 0.390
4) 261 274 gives -0.134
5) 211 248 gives -0.003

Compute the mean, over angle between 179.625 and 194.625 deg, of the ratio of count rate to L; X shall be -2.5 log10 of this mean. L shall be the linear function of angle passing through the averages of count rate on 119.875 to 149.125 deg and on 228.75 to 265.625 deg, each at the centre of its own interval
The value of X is 0.32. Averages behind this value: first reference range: 177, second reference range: 199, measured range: 140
